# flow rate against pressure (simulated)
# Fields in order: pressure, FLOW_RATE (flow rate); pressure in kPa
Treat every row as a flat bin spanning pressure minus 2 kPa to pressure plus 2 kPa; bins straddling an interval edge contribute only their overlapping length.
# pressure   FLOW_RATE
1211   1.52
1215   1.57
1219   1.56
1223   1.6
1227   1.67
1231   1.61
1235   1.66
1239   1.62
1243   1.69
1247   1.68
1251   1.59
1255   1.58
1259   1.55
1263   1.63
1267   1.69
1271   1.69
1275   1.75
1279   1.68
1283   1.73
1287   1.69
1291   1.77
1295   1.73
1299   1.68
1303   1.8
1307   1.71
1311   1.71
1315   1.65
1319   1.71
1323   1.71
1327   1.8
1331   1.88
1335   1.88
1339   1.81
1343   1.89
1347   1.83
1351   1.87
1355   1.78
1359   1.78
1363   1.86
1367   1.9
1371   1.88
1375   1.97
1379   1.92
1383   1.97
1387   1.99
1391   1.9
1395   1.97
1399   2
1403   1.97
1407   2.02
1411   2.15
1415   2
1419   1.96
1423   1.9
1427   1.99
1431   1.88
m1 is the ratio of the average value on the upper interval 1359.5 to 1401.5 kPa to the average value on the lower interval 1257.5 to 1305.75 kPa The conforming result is 1.1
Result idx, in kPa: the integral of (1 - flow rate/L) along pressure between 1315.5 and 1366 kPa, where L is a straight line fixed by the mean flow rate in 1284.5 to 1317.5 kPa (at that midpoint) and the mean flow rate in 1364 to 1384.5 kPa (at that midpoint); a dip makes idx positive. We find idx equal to 0.4 kPa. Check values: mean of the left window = 1.72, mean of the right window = 1.92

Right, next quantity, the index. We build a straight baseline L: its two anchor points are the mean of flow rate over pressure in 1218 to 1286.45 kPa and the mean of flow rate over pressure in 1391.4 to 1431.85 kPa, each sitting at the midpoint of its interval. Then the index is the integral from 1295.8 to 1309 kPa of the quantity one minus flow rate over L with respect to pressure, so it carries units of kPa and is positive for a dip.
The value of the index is 0.2 kPa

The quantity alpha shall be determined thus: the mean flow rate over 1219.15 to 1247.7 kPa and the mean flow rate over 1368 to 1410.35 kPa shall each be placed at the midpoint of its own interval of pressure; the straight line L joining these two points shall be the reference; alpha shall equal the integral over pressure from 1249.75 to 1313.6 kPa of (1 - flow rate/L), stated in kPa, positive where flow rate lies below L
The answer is 2.0 kPa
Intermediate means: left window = 1.64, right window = 1.96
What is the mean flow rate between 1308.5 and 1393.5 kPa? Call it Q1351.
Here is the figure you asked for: 1.84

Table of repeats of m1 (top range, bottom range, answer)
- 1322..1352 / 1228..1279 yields 1.12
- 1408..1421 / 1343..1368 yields 1.11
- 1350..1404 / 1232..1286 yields 1.15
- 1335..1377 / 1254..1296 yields 1.10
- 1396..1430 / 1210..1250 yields 1.23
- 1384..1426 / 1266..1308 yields 1.15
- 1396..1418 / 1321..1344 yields 1.11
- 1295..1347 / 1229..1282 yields 1.07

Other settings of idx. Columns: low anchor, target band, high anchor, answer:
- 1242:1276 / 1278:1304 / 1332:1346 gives 0.1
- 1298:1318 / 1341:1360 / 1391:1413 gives 0.1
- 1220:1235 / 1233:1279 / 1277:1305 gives 0.6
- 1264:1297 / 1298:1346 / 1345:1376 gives 0.4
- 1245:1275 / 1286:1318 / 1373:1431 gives 0.4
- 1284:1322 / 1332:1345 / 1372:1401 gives -0.3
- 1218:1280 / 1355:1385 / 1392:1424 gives 0.4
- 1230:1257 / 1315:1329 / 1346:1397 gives 0.5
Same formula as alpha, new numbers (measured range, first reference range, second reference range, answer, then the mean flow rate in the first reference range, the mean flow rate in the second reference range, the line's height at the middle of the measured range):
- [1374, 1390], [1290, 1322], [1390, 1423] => -0.3 kPa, 1.72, 1.99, 1.93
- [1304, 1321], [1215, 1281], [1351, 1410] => 0.7 kPa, 1.64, 1.92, 1.78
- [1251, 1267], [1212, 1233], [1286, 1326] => 0.5 kPa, 1.6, 1.72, 1.65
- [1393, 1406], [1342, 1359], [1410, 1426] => -0.2 kPa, 1.83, 1.99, 1.95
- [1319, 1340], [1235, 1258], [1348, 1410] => 0.1 kPa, 1.63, 1.92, 1.81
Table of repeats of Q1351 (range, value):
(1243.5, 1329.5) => 1.69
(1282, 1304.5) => 1.73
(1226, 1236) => 1.64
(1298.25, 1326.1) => 1.71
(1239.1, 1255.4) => 1.64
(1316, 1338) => 1.79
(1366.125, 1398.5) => 1.94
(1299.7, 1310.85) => 1.74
